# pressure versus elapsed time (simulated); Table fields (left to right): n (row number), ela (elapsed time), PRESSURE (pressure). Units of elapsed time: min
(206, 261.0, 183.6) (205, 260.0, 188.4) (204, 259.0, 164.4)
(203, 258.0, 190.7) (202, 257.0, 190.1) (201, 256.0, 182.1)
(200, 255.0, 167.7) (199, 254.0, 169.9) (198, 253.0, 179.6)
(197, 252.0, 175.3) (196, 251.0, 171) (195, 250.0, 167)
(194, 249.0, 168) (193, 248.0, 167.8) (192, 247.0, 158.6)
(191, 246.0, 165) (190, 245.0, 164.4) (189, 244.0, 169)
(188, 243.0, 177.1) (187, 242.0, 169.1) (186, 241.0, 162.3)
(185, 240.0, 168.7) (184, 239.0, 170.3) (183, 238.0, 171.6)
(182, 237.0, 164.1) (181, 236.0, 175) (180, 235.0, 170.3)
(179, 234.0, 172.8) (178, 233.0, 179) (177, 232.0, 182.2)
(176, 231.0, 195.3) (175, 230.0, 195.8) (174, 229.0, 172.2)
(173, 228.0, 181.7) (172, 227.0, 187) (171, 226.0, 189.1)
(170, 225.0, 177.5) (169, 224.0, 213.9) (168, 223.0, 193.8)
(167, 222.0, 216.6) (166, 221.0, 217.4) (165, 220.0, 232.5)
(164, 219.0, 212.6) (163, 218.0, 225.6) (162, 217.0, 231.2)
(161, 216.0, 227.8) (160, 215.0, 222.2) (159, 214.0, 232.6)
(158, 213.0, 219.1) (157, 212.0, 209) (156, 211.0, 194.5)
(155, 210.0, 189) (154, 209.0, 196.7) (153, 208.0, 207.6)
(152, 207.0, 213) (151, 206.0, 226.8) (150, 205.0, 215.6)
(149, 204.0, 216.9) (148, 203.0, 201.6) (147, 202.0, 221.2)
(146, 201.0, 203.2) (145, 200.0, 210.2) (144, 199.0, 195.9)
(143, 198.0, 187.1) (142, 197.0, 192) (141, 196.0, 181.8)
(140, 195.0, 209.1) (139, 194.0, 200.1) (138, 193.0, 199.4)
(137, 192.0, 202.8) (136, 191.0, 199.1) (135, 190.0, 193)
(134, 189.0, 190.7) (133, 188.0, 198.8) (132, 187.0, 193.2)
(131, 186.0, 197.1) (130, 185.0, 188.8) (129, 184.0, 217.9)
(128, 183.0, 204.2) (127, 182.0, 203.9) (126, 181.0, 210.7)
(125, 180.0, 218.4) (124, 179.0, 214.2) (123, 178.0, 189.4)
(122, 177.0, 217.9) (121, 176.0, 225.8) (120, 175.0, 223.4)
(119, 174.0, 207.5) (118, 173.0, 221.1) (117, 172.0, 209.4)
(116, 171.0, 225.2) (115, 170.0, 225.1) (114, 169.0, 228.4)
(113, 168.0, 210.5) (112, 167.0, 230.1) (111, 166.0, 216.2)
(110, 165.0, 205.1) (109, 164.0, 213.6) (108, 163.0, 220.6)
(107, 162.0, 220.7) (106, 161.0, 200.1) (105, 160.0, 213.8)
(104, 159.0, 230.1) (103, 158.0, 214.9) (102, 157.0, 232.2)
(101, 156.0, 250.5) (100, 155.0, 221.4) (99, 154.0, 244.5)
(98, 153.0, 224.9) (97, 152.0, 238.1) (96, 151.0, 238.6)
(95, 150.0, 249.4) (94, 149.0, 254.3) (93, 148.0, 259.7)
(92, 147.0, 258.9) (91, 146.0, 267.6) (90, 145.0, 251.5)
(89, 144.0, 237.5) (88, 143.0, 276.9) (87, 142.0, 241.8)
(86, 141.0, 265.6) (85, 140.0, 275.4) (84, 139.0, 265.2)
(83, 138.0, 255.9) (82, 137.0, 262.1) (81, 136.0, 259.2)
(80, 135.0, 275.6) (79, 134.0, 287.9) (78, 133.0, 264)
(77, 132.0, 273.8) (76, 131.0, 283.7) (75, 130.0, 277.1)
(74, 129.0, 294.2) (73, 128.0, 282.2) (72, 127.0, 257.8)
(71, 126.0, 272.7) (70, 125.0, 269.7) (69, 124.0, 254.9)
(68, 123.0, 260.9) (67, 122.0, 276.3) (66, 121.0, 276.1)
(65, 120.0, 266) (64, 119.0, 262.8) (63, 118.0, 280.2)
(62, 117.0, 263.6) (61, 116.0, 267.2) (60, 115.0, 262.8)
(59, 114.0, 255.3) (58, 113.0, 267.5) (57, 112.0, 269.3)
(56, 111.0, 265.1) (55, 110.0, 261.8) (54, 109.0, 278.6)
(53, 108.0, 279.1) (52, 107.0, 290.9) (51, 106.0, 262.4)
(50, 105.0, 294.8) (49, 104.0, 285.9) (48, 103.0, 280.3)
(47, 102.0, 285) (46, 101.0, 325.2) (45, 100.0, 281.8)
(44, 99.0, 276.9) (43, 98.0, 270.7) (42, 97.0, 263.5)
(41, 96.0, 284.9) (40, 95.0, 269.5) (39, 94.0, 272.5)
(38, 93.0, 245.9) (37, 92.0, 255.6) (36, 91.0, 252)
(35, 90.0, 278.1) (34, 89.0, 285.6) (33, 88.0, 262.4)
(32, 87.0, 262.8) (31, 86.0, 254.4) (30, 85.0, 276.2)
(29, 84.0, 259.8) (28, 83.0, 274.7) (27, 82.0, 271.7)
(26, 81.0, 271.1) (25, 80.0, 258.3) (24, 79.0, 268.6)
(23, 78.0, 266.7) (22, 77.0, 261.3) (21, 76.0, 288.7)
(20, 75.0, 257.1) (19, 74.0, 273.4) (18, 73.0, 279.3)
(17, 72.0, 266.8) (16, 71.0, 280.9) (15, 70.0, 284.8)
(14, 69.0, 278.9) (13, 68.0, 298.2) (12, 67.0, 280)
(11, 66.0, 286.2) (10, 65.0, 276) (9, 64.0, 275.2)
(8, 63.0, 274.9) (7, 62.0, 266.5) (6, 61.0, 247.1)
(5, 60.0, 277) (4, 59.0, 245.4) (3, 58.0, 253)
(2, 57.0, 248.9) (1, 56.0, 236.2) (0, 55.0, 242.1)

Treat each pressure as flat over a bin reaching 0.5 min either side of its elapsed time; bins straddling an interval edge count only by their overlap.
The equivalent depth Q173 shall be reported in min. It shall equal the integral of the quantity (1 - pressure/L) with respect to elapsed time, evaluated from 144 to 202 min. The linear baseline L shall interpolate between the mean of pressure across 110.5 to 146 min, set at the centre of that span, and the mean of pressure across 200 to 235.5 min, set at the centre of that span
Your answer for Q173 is 4.7 min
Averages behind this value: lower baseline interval 267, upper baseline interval 204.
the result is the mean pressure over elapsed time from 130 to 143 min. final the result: 268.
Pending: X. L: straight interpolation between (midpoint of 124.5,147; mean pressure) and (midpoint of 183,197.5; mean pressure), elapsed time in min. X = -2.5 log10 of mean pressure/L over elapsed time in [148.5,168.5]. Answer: 0.06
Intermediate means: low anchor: 268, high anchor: 198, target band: 226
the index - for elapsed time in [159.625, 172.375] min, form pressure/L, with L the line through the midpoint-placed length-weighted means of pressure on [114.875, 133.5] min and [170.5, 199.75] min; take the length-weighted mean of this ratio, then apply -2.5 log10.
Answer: 0.04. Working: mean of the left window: 271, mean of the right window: 204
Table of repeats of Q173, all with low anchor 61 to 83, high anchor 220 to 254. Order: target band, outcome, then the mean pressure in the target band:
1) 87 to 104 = -0.9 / 274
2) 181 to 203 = 0.5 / 200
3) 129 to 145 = -2.1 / 267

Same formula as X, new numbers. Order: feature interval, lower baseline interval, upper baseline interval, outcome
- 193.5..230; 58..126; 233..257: -0.076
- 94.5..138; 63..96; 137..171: -0.078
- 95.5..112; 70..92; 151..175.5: -0.097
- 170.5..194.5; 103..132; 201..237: 0.108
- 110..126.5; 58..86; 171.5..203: -0.095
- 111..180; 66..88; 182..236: -0.049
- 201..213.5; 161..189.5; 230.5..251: -0.094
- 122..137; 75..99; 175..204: -0.133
